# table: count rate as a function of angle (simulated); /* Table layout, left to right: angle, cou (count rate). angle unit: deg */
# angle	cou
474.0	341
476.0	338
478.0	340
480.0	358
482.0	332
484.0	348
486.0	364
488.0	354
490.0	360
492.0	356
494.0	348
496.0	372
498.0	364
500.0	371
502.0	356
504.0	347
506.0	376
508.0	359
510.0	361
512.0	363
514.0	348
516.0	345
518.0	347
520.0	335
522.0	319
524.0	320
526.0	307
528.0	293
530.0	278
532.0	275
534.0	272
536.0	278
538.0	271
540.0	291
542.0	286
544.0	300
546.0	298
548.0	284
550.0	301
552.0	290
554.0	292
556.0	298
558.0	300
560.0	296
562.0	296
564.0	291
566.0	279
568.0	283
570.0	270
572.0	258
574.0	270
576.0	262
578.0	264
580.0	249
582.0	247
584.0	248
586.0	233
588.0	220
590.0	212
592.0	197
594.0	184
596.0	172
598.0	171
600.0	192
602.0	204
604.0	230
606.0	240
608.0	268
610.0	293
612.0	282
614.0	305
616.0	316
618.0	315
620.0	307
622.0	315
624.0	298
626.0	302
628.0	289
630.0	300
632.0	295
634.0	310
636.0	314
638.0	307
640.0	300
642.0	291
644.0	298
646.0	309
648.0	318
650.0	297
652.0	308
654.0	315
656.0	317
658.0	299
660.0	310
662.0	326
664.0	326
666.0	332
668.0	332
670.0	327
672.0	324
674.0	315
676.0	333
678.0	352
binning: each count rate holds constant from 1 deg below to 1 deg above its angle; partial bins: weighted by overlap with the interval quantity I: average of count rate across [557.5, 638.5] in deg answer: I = 265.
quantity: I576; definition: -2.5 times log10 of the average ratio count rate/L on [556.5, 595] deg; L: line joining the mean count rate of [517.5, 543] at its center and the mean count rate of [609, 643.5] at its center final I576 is 0.17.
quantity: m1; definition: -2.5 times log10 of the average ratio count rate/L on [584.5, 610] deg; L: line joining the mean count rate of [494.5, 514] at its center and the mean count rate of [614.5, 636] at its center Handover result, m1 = 0.43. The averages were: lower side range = 362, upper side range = 305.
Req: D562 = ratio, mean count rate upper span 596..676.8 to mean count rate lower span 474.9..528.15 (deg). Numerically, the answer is 0.84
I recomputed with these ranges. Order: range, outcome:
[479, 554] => 327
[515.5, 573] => 294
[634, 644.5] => 303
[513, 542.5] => 305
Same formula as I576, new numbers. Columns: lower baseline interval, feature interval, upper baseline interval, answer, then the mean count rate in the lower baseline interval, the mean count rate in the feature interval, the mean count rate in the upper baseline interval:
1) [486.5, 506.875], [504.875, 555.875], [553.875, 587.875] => 0.03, 360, 311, 271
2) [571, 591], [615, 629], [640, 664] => -0.09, 246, 306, 308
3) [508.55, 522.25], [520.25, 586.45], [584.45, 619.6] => 0.06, 347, 283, 239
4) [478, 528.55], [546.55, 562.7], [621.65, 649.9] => 0.13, 348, 295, 303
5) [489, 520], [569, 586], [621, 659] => 0.27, 357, 257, 304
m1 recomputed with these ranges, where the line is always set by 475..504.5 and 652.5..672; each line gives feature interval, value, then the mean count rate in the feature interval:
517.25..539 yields 0.16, 299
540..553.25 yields 0.17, 293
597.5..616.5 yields 0.30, 250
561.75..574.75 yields 0.22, 277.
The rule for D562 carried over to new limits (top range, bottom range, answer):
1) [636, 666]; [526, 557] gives 1.08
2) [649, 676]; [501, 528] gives 0.93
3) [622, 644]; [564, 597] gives 1.24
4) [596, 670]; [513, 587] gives 1.01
